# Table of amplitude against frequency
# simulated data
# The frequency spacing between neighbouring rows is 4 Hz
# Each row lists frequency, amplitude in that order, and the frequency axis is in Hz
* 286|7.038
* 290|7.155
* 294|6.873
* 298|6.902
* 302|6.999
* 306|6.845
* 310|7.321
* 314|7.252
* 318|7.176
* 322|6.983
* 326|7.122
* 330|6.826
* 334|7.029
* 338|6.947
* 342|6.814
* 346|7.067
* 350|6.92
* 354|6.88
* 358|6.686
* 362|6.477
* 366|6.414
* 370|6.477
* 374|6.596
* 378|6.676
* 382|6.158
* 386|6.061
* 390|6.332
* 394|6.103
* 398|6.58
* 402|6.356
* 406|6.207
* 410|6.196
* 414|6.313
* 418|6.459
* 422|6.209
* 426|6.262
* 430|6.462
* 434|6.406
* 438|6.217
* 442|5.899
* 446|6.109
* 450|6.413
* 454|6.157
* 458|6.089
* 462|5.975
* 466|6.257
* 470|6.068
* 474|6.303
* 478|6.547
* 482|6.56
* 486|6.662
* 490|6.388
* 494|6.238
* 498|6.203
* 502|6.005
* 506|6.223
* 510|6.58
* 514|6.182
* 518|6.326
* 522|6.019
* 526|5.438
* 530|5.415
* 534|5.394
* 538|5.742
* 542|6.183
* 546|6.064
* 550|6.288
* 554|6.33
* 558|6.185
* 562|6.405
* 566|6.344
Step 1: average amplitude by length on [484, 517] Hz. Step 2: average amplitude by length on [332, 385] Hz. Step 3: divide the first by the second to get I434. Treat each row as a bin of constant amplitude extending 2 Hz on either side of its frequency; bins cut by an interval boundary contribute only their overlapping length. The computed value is 0.9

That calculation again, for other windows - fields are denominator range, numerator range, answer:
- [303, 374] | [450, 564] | 0.89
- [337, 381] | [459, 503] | 0.94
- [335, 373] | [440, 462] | 0.91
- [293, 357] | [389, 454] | 0.90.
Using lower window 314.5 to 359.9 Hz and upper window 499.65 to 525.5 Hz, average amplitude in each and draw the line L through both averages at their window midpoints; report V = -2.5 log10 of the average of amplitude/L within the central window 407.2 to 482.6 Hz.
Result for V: 0.04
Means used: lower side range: 6.96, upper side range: 6.18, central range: 6.25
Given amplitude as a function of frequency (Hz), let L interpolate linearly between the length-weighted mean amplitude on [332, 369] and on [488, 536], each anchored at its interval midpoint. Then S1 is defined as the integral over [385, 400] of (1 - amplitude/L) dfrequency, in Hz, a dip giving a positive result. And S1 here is 0.7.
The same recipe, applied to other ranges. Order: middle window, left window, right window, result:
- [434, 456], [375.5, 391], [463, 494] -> 0.6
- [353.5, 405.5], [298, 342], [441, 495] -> 2.3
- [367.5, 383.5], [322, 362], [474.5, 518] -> 0.7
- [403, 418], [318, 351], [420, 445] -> 0.3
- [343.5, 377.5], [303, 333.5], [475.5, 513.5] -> 1.0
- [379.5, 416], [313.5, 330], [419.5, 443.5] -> 1.4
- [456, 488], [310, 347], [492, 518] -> 0.4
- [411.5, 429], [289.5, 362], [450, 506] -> 0.6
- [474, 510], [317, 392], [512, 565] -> -1.0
